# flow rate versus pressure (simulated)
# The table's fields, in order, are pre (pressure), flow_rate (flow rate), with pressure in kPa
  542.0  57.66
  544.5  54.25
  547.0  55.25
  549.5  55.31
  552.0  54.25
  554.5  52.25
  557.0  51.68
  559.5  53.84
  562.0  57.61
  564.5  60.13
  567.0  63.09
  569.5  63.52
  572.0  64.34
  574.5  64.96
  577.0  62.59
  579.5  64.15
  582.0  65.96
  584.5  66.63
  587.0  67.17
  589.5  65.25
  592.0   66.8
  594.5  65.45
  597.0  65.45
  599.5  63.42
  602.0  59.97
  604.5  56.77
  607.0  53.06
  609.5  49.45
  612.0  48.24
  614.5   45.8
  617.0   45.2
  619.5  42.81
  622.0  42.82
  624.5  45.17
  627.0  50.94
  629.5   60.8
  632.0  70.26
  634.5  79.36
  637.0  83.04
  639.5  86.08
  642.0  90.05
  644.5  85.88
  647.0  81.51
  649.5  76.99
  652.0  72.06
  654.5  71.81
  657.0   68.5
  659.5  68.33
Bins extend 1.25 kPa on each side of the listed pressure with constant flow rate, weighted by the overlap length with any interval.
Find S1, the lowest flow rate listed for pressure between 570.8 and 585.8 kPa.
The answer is 62.59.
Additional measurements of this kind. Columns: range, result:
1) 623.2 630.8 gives 45.17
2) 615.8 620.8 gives 42.81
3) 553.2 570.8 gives 51.68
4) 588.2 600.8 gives 63.42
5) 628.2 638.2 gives 60.8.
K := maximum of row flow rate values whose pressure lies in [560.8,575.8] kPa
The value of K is 64.96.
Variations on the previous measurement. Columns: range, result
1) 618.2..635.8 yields 79.36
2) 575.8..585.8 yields 66.63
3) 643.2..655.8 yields 85.88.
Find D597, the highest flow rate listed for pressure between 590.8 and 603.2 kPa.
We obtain 66.8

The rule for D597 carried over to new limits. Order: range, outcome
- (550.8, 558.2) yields 54.25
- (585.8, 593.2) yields 67.17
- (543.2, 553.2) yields 55.31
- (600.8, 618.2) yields 59.97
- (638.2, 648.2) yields 90.05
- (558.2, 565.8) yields 60.13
